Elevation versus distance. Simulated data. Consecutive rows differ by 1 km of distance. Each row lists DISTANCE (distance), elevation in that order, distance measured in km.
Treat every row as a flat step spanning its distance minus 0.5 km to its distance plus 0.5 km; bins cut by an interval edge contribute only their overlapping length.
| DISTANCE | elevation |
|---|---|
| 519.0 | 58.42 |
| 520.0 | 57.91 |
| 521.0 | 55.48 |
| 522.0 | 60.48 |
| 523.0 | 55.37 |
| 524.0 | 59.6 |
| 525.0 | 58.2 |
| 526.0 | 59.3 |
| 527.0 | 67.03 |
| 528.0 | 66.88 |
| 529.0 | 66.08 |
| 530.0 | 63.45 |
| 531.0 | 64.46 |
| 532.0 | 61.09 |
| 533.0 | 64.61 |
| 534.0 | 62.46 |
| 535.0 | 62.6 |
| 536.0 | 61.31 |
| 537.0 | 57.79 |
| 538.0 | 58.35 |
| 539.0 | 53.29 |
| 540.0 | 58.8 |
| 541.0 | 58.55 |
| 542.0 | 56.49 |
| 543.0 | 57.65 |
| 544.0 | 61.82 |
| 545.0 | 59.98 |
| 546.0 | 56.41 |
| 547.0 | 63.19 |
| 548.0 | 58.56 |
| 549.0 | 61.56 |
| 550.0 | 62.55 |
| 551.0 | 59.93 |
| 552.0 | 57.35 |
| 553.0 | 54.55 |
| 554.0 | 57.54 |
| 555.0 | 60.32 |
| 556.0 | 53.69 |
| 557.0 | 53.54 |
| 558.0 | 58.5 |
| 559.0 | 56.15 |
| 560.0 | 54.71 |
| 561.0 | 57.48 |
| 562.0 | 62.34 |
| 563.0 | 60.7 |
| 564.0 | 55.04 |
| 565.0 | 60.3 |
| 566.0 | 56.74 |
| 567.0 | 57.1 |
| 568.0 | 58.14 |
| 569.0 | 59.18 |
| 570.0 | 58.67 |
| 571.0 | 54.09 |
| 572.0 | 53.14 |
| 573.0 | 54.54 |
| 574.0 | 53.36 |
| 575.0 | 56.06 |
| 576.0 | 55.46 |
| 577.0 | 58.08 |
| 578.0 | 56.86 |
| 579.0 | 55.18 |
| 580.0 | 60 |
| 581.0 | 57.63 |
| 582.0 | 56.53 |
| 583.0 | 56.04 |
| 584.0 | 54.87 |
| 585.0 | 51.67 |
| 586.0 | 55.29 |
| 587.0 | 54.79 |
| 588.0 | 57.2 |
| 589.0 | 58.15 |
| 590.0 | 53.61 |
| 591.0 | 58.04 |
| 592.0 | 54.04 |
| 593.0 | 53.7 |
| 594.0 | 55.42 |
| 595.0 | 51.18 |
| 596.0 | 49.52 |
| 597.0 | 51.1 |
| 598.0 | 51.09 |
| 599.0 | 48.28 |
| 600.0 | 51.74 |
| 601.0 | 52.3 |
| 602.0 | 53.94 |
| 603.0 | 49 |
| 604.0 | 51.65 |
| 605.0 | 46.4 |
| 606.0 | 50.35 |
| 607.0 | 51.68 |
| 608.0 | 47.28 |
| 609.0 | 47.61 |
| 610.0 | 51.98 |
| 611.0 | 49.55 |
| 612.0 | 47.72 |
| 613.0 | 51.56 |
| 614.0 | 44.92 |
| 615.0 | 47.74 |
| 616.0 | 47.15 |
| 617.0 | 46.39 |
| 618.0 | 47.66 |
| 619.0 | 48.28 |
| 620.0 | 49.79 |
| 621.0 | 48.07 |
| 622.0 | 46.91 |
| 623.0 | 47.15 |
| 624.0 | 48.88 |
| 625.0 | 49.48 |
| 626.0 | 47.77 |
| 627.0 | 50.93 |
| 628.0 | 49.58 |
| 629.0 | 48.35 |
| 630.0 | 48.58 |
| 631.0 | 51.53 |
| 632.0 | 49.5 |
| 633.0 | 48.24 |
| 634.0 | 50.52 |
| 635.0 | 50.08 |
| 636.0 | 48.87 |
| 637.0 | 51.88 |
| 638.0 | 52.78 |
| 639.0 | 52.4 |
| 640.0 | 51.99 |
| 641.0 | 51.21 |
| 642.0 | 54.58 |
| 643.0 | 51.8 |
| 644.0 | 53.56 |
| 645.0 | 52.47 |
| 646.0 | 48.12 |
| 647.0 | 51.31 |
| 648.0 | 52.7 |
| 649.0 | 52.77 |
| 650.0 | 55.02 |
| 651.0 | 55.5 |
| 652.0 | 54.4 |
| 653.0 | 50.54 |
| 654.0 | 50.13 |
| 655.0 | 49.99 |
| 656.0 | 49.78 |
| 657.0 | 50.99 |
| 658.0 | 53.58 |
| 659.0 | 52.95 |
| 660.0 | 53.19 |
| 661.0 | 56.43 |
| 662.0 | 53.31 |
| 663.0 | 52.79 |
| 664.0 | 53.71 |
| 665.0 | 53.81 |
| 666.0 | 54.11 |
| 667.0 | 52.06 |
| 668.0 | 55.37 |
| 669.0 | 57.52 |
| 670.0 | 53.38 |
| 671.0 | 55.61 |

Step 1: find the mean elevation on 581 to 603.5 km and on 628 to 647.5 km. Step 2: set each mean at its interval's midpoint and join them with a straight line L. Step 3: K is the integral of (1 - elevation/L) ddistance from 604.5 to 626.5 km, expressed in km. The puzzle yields 1.6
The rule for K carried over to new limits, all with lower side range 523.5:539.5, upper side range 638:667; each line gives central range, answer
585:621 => 3.4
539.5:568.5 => 0.8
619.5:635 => 1.5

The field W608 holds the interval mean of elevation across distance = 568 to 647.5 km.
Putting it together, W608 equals 51.9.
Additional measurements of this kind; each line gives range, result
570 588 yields 55.6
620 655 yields 50.8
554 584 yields 56.9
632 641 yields 50.8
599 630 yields 49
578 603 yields 54.2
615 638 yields 49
